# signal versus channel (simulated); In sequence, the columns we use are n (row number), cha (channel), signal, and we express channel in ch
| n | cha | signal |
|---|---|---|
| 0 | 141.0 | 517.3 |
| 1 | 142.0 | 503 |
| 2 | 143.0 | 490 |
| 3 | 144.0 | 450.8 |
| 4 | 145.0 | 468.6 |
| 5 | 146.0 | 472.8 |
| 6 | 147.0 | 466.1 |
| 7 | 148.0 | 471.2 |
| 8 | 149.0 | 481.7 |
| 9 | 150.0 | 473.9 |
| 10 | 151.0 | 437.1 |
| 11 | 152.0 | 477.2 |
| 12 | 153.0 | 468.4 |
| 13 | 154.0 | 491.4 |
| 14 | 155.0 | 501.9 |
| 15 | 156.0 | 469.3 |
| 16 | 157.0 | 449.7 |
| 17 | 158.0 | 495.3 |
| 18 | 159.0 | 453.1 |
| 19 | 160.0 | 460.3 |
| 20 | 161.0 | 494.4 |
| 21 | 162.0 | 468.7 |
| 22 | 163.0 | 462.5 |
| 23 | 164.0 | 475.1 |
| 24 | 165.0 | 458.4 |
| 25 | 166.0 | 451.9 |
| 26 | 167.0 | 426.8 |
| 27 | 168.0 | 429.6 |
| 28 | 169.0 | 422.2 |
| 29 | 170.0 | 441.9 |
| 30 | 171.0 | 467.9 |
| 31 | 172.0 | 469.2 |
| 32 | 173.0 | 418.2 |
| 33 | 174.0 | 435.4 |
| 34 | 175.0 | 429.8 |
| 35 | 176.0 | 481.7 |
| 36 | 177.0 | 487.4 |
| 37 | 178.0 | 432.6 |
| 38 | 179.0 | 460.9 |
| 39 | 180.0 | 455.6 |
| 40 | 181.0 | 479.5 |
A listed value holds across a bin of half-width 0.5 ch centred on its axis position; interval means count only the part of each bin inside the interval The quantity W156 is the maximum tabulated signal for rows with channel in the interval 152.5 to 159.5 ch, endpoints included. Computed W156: 501.9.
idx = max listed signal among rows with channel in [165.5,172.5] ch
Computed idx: 469.2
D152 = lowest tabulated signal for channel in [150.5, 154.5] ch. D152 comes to 437.1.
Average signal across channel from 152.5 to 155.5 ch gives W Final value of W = 487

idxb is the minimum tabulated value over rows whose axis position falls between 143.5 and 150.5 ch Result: 450.8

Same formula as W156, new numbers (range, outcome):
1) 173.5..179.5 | 487.4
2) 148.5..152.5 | 481.7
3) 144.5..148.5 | 472.8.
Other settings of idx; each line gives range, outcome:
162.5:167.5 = 475.1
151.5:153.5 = 477.2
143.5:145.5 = 468.6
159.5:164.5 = 494.4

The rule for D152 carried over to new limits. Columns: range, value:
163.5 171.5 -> 422.2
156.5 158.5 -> 449.7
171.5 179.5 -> 418.2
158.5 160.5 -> 453.1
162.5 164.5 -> 462.5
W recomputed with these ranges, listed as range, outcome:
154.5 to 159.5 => 474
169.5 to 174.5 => 447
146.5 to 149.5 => 473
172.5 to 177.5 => 450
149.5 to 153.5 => 464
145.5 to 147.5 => 469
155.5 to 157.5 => 460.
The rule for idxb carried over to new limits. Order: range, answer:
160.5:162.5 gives 468.7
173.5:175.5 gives 429.8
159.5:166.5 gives 451.9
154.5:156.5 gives 469.3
